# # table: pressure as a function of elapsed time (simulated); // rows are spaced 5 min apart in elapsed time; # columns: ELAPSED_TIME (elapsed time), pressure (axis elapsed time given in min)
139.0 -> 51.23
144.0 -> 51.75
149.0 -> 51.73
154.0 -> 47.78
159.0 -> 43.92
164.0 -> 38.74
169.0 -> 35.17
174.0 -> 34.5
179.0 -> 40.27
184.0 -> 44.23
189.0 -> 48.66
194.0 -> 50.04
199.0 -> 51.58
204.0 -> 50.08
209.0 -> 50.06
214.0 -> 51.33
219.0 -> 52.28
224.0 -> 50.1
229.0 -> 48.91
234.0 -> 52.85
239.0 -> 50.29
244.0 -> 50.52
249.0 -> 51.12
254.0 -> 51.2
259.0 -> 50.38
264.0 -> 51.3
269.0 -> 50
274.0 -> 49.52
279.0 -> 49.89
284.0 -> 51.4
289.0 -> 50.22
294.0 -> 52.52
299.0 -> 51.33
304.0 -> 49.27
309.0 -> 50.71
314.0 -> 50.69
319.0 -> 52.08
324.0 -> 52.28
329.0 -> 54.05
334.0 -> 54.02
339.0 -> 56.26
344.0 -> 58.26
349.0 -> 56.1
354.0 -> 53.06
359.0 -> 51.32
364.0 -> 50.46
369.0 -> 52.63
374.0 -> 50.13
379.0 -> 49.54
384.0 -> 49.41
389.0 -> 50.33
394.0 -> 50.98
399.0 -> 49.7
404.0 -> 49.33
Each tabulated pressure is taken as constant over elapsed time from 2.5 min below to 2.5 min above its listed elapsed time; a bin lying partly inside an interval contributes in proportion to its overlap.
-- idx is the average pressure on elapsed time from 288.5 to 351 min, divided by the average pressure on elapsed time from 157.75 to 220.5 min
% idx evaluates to 1.17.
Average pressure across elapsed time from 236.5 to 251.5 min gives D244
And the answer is 50.6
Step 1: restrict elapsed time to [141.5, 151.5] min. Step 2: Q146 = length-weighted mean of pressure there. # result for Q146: 51.7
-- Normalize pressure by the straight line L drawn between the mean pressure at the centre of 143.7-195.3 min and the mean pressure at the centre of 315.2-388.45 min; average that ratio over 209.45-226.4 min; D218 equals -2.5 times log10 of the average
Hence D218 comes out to -0.110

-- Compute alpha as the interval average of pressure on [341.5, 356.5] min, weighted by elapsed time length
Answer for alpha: 55.8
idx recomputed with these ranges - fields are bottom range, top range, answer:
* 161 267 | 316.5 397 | 1.10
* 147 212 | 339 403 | 1.15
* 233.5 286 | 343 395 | 1.02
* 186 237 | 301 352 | 1.06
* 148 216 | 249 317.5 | 1.12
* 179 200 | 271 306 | 1.07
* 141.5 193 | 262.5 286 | 1.15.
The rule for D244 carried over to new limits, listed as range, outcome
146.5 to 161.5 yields 47.8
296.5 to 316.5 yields 50.5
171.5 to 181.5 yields 37.4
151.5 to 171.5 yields 41.4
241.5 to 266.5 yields 50.9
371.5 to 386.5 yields 49.7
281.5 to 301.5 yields 51.4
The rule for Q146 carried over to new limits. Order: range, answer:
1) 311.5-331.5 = 52.3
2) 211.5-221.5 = 51.8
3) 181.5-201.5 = 48.6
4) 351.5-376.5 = 51.5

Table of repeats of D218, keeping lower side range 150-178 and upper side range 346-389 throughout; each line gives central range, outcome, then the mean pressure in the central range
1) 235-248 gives -0.135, 50.8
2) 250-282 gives -0.097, 50.4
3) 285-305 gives -0.073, 51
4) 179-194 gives -0.102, 46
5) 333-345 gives -0.125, 56.2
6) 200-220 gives -0.179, 50.9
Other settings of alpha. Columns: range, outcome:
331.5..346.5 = 56.2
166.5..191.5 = 40.6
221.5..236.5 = 50.6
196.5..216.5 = 50.8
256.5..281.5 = 50.2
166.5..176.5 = 34.8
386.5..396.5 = 50.7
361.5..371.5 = 51.5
